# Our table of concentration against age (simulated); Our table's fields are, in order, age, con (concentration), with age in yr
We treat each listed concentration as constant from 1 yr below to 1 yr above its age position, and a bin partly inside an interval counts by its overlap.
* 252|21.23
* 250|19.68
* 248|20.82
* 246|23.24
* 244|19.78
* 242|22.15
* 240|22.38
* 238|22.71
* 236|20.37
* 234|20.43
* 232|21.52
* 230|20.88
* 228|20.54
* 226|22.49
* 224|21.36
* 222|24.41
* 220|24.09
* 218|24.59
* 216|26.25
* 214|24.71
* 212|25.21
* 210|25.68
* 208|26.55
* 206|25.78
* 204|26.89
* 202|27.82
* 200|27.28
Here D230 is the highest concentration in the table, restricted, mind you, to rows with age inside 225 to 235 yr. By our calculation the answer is 22.49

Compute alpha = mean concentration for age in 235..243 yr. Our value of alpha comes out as 21.9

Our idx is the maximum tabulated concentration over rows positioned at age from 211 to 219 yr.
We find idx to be 26.25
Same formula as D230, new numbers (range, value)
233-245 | 22.71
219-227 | 24.41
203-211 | 26.89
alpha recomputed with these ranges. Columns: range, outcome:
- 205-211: 26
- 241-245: 21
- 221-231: 21.9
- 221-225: 22.9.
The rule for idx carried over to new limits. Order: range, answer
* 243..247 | 23.24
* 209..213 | 25.68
